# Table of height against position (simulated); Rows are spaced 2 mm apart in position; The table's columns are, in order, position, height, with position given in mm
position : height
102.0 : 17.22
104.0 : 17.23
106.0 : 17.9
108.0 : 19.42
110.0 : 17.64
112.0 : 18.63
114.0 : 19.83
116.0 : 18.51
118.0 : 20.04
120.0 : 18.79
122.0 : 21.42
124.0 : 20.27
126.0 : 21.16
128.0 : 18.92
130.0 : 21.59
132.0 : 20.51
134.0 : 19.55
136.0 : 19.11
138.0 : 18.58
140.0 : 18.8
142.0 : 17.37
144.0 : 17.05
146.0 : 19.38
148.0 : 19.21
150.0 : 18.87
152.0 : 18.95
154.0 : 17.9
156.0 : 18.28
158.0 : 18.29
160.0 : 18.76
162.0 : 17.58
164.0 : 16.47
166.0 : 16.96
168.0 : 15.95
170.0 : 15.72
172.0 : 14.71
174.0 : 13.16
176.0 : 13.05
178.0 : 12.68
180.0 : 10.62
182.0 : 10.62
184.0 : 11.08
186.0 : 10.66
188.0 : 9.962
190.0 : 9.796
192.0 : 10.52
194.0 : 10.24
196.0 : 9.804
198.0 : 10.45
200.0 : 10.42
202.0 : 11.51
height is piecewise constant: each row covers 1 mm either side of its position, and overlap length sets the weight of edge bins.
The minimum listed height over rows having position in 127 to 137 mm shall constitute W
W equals 18.92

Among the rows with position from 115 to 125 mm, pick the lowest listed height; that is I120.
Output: 18.51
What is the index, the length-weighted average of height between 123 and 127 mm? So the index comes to 20.7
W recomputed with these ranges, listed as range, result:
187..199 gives 9.796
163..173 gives 14.71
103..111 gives 17.23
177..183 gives 10.62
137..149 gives 17.05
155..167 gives 16.47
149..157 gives 17.9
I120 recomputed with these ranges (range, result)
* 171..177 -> 13.05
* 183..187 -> 10.66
